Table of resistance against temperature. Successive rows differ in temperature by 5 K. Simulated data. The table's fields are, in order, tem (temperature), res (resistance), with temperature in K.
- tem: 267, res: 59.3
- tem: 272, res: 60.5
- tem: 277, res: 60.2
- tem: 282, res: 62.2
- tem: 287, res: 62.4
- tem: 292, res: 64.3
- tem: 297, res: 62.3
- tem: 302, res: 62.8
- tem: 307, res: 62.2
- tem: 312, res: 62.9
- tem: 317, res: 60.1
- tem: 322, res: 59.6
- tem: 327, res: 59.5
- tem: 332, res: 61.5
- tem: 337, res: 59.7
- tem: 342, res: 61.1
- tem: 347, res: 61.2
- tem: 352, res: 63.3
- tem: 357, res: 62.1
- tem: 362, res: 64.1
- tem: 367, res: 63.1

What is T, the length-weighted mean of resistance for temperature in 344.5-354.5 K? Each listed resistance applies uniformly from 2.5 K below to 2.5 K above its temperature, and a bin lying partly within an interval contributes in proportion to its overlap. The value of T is 62.2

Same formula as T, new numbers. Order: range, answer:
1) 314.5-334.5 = 60.2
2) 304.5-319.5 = 61.7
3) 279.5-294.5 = 63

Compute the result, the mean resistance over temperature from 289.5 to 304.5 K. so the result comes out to 63.1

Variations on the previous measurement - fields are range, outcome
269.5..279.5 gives 60.4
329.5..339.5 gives 60.6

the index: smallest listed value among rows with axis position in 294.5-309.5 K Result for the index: 62.2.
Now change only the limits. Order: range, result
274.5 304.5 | 60.2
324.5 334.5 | 59.5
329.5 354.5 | 59.7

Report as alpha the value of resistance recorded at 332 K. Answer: 61.5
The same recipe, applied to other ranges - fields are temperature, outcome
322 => 59.6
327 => 59.5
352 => 63.3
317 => 60.1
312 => 62.9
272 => 60.5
